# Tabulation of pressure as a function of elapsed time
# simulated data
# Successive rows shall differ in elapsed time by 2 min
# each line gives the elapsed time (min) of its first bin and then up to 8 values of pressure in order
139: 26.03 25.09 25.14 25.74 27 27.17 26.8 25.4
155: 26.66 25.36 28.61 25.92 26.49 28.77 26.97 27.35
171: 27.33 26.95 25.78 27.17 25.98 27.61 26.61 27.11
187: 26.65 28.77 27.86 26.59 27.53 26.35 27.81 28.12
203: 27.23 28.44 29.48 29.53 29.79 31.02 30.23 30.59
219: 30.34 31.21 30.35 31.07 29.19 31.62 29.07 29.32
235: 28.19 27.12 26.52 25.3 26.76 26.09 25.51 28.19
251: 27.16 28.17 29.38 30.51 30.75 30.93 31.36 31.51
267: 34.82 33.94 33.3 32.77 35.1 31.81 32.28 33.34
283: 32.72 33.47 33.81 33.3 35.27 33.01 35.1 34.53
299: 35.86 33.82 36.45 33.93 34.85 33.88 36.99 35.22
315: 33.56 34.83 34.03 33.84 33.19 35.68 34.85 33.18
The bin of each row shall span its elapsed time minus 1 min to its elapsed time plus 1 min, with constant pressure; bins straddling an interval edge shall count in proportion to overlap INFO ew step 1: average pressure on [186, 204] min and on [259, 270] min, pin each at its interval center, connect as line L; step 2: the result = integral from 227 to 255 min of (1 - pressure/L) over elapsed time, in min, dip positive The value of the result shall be 2.7 min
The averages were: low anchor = 27.4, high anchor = 32.4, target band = 27.7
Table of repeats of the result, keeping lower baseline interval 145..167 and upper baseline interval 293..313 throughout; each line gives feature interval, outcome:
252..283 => 0.9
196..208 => 0.6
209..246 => 1.9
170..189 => 0.8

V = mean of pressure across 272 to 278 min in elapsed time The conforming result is 33.2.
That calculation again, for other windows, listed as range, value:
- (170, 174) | 27.1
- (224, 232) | 30.2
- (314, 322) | 34.1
